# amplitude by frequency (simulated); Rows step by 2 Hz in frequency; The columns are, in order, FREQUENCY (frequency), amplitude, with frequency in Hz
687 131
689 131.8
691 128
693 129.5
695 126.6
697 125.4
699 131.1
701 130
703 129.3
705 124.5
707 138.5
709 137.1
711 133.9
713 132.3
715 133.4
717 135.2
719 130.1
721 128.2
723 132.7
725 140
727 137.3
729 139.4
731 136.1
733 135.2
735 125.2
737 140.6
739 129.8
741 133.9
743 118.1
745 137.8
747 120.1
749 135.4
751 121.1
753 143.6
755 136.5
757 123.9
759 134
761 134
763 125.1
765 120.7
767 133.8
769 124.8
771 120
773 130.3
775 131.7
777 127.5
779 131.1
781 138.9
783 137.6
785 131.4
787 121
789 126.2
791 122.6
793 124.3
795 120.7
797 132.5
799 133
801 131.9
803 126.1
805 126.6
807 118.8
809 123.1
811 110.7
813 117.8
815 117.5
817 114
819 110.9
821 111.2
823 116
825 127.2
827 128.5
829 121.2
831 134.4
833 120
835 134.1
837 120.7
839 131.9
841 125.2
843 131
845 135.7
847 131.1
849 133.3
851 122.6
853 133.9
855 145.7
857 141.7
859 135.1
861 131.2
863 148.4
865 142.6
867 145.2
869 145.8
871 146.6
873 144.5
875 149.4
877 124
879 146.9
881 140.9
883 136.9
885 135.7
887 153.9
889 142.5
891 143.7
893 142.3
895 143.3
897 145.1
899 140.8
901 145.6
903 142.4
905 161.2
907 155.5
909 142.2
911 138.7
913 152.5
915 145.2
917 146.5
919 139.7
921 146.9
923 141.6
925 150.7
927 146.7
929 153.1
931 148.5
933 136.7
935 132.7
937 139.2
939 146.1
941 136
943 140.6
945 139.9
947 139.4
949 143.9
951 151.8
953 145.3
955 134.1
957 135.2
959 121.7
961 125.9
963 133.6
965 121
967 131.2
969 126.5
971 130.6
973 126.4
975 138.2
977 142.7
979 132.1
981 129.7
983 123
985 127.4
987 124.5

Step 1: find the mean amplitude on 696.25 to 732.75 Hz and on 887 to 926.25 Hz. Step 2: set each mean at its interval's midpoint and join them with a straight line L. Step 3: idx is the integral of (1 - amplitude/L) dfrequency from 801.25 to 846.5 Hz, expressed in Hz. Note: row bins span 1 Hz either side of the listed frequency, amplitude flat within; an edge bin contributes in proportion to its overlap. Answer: 5.6 Hz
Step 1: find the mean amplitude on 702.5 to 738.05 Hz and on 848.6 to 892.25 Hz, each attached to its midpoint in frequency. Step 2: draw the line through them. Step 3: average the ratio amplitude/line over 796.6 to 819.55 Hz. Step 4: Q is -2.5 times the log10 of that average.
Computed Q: 0.13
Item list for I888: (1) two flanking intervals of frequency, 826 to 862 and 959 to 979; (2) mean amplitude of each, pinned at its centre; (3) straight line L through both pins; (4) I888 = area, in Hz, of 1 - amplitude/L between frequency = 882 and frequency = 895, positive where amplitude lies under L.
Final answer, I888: -1.2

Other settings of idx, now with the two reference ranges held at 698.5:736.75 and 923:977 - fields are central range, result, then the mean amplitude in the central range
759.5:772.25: 0.7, 127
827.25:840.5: 0.8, 127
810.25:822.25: 1.9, 114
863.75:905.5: -2.2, 144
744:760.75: 0.3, 132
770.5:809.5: 2.0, 128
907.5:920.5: -0.7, 145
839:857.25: 0.4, 133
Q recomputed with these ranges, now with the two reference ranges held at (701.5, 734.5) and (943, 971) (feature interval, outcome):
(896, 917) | -0.10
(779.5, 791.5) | 0.03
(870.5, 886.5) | -0.05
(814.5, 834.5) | 0.12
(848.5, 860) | -0.01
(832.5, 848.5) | 0.04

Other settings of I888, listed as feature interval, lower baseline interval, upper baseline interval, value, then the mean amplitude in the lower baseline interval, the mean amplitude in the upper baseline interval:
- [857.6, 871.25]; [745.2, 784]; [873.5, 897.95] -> -0.2 Hz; 130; 142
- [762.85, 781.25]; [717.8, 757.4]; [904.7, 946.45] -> 0.9 Hz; 132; 144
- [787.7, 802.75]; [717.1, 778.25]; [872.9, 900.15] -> 0.9 Hz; 131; 142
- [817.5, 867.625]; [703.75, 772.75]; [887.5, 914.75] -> 3.8 Hz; 132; 146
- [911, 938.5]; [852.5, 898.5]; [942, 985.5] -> -1.4 Hz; 142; 134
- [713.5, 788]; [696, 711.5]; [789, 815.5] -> -2.1 Hz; 131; 124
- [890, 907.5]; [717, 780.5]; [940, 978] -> -1.6 Hz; 131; 135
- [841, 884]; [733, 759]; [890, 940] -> 0.7 Hz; 131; 145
